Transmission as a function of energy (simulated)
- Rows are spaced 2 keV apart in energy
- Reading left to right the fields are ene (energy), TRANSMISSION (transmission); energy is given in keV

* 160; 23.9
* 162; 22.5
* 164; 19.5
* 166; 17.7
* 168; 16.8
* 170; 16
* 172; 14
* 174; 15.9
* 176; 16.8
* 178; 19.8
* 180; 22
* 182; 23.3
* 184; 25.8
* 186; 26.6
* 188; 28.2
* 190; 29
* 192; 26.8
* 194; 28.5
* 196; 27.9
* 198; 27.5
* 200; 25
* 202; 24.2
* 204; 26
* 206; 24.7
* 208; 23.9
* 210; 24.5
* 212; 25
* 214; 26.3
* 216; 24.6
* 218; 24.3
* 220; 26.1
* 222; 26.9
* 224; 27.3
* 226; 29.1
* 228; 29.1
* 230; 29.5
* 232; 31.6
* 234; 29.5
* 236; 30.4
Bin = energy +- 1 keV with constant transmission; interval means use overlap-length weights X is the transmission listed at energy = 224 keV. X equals 27.3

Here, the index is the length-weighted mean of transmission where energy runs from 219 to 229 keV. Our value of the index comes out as 27.7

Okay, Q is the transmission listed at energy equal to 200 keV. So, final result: 25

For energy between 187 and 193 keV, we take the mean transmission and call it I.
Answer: 28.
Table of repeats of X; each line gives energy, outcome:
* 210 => 24.5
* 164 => 19.5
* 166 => 17.7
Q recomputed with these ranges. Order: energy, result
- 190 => 29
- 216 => 24.6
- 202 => 24.2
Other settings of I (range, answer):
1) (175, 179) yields 18.3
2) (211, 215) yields 25.6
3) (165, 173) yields 16.1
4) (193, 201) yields 27.2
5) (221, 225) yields 27.1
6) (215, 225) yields 25.8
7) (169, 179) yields 16.5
